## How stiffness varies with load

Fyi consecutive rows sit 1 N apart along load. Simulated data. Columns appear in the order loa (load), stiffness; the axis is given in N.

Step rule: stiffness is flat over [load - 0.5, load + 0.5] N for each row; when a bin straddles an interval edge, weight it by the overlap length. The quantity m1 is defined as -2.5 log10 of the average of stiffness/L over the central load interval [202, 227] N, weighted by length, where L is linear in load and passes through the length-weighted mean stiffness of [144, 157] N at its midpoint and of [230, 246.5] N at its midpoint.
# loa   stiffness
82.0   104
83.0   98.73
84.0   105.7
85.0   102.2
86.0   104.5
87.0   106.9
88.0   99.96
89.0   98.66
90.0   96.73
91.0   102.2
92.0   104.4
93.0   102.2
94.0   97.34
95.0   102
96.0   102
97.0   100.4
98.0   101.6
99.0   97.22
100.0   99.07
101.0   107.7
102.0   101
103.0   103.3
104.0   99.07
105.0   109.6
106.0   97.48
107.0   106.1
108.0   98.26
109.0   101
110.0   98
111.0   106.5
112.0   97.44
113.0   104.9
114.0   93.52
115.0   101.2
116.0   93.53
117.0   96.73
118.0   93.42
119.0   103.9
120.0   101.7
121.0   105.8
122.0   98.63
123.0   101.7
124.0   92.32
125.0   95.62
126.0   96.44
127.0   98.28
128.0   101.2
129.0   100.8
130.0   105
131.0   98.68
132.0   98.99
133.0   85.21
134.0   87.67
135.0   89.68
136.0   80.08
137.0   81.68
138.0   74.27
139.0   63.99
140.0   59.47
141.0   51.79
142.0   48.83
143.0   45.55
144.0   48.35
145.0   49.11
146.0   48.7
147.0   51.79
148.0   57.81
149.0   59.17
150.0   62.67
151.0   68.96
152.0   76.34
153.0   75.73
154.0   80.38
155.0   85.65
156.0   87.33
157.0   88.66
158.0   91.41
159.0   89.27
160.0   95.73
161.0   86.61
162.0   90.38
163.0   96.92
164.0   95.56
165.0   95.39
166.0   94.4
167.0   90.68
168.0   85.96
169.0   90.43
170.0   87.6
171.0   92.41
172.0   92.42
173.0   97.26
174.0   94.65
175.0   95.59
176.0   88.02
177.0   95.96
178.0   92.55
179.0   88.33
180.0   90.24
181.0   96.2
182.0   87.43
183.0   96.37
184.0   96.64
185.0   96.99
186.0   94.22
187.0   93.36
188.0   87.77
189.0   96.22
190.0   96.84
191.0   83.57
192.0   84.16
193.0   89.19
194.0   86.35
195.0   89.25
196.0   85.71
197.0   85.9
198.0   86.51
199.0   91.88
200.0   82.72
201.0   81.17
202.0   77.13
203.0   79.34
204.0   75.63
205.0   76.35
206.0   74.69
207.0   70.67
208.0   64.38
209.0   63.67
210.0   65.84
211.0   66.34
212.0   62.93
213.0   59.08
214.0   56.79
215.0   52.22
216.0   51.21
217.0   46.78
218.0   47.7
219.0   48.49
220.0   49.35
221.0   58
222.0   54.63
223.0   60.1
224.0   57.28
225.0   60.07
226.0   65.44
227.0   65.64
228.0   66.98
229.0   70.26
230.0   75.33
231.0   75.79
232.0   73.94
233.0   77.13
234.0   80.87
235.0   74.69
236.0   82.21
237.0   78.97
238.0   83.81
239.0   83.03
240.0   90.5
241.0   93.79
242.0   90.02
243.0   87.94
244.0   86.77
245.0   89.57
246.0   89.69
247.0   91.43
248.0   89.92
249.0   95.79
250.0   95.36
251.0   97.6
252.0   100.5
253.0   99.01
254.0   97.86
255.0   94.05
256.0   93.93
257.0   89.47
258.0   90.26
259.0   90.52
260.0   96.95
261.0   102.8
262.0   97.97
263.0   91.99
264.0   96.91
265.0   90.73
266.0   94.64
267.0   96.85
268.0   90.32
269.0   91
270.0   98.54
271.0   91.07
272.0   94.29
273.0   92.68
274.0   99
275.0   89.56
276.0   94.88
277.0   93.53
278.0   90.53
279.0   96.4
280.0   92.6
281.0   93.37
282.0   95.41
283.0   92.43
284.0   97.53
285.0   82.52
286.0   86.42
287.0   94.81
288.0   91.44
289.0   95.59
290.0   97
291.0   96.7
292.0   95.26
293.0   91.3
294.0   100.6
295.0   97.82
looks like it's 0.27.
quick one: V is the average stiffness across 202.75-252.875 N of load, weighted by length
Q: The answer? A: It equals 73.3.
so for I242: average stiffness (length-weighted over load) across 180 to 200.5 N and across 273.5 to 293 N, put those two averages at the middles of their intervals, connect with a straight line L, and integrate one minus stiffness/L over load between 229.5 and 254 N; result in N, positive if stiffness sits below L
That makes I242 1.3 N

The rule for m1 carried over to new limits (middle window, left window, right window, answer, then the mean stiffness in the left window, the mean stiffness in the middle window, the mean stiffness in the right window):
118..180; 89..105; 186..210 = 0.09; 101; 84.3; 82.6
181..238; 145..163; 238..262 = 0.15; 76.1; 74.5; 92.8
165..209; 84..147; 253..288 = 0.06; 92.4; 87.8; 93.6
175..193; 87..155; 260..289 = -0.01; 89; 92.1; 93.7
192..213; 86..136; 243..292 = 0.23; 99.5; 77.5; 93.7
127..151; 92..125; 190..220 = 0.26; 100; 72.3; 72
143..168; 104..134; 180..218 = 0.16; 99.2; 77.3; 79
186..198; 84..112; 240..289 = 0.09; 102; 89.1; 93.3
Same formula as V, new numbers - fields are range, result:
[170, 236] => 77.4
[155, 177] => 91.7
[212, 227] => 55.4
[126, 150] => 73.6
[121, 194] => 85.1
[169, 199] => 91.3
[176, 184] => 92.4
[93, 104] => 101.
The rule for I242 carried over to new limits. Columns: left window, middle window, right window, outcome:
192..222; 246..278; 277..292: -3.0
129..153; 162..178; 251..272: -3.5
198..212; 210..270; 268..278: 3.9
